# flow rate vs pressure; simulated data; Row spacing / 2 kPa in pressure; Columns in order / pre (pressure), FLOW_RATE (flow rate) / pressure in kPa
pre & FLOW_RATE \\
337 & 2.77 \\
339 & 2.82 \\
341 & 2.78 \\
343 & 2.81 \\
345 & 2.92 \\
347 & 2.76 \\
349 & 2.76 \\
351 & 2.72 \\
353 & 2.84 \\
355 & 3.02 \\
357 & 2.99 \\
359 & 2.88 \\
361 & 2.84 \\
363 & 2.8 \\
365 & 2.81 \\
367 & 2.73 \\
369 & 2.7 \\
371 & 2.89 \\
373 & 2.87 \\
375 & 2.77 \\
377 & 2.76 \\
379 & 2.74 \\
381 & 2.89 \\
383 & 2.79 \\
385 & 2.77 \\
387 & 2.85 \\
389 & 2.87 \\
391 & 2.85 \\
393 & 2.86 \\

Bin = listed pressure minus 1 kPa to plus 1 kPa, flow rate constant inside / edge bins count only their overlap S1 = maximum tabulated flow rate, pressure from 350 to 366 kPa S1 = 3.02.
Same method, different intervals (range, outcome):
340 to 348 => 2.92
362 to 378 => 2.89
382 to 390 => 2.87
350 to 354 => 2.84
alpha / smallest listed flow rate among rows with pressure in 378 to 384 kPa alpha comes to 2.74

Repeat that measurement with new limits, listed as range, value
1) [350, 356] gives 2.72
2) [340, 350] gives 2.76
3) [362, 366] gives 2.8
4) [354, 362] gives 2.84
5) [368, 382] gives 2.7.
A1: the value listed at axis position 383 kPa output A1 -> 2.79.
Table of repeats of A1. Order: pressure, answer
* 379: 2.74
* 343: 2.81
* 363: 2.8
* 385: 2.77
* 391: 2.85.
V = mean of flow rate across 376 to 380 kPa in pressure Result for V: 2.75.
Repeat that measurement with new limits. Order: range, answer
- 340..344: 2.79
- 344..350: 2.81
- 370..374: 2.88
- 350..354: 2.78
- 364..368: 2.77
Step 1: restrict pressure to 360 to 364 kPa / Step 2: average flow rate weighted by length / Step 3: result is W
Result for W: 2.82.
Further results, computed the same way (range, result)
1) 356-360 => 2.94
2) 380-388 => 2.82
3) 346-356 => 2.82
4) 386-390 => 2.86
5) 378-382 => 2.82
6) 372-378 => 2.8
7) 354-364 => 2.91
